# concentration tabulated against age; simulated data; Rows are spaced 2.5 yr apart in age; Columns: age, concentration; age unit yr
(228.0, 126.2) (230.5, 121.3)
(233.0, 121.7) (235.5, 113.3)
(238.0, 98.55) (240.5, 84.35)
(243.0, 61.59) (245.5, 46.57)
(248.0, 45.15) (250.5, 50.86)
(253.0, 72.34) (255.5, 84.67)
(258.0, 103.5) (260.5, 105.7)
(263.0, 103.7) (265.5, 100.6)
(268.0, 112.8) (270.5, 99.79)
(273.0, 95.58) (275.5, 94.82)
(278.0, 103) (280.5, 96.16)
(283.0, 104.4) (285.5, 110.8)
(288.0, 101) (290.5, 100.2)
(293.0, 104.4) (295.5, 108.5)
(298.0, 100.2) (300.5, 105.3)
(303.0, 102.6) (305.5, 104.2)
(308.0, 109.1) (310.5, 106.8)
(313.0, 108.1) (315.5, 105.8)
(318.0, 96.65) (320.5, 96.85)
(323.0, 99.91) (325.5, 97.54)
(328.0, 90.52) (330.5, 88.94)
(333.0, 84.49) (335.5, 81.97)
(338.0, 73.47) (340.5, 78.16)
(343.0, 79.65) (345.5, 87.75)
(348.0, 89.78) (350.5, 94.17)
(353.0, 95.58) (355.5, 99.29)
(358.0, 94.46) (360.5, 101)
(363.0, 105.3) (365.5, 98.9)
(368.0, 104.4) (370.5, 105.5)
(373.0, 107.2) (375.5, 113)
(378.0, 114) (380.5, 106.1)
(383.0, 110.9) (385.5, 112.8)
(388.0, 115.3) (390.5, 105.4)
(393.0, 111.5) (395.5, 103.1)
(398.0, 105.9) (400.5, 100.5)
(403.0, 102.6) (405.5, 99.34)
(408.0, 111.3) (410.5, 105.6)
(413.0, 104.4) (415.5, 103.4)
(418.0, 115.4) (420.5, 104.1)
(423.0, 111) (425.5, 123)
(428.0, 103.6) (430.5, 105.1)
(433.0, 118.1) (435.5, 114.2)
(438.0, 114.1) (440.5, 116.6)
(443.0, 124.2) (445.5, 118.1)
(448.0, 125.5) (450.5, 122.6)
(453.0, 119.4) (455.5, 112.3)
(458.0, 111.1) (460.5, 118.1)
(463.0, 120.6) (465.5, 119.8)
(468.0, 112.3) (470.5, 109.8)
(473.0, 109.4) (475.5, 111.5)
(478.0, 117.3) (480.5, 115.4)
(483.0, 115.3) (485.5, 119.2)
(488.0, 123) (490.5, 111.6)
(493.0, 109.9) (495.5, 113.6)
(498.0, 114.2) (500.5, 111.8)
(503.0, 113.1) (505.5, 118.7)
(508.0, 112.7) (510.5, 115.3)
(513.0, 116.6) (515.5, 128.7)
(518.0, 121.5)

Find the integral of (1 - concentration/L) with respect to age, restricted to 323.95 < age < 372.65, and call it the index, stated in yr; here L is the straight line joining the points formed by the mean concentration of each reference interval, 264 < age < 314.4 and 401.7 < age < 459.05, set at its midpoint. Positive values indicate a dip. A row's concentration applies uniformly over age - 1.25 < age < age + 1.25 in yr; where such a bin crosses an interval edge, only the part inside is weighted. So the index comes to 6.7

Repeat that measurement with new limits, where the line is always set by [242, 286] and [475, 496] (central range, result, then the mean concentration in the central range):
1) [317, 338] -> 1.1 yr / 90.9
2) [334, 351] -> 2.6 yr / 83.1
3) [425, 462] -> -2.0 yr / 116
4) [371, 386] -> -1.2 yr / 110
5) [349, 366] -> 0.3 yr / 98.2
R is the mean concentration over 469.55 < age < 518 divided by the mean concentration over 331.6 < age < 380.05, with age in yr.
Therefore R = 1.21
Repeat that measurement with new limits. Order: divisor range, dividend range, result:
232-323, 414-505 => 1.19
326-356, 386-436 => 1.24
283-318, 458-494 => 1.10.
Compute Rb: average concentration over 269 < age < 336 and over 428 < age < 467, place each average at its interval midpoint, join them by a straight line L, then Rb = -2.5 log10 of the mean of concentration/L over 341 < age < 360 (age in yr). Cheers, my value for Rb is 0.16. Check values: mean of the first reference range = 100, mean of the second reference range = 117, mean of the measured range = 91.4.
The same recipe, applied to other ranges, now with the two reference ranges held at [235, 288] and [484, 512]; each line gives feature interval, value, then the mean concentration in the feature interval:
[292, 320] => -0.11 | 104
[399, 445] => -0.03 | 110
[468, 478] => 0.01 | 111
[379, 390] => -0.08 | 111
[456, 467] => -0.06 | 117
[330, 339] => 0.19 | 81.9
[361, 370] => -0.02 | 103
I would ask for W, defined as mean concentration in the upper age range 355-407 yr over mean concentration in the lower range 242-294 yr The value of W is 1.17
